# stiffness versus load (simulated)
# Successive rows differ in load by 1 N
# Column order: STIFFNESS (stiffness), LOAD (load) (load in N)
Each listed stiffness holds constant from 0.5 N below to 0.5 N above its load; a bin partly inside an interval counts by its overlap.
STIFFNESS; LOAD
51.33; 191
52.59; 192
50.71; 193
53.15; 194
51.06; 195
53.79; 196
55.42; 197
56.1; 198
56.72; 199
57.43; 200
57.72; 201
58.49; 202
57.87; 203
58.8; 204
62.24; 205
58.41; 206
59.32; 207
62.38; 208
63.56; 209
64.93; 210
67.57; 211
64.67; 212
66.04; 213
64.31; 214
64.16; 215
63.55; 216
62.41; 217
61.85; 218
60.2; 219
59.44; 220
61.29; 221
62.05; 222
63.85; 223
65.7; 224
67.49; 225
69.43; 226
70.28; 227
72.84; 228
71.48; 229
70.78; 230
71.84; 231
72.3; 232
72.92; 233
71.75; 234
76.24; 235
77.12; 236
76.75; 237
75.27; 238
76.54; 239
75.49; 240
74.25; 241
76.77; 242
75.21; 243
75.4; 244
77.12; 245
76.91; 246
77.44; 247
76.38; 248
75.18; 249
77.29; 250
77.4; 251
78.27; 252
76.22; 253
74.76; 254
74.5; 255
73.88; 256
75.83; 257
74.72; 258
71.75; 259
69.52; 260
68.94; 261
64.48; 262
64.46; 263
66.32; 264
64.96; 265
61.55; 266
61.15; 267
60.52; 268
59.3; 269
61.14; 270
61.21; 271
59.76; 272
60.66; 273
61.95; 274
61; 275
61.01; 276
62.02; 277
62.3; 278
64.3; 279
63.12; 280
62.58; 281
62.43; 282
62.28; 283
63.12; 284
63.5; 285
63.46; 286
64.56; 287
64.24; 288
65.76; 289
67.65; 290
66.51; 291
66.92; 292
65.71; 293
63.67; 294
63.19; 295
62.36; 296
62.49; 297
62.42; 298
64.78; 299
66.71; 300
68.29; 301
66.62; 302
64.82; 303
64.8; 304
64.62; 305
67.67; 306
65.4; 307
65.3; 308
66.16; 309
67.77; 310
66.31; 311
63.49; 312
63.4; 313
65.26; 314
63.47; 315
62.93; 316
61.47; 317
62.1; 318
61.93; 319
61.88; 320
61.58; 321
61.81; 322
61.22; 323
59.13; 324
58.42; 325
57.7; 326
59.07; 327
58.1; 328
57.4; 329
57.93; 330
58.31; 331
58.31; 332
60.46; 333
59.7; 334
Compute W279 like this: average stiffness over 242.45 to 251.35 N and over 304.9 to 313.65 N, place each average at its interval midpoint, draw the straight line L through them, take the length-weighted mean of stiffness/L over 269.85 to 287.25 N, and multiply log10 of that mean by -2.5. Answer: 0.14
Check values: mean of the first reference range 76.5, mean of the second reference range 65.6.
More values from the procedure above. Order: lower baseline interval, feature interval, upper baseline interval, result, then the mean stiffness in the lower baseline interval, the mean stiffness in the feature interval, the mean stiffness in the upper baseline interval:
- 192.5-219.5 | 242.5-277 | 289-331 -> -0.127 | 59.7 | 69.2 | 63.3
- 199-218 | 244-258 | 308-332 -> -0.229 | 61.7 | 76.2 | 61.6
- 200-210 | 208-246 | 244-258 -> -0.024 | 60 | 69.3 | 76.2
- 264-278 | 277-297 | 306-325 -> -0.032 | 61.5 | 64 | 63.4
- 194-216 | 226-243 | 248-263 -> -0.091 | 60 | 73.8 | 73.5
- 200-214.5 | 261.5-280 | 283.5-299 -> 0.027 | 61.7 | 62.1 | 64.4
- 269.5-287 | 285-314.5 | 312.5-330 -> -0.062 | 62.2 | 65.2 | 60.9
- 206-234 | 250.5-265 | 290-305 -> -0.104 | 65.8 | 72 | 65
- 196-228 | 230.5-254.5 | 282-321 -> -0.200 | 62.1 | 75.6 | 64.5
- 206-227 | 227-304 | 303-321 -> -0.073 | 63.7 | 68.5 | 64.3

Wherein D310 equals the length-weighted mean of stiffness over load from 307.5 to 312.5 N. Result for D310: 65.8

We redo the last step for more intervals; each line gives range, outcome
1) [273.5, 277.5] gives 61.5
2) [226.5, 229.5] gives 71.5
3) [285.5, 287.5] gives 64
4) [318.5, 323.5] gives 61.7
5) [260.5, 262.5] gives 66.7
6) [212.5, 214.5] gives 65.2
